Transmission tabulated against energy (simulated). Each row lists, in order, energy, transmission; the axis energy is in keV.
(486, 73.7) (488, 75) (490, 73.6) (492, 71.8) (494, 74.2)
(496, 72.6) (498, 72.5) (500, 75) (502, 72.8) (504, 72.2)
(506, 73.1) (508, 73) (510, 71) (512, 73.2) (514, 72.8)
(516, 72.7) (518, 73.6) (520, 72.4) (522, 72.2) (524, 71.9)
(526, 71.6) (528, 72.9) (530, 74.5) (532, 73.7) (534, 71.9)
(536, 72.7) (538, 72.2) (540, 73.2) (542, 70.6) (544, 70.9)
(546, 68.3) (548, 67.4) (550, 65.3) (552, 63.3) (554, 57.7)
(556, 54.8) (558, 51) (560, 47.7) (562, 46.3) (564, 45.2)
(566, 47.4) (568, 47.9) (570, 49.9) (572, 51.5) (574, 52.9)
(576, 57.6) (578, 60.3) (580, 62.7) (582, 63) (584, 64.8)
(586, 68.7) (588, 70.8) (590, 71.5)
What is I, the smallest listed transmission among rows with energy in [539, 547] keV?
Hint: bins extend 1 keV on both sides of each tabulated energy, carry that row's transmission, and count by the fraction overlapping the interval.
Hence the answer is 68.3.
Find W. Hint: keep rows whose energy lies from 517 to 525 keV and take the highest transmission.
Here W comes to 73.6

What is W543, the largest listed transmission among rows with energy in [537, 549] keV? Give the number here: 73.2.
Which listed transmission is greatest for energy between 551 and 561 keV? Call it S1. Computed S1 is 63.3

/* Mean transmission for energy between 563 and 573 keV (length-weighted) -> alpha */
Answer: 48.4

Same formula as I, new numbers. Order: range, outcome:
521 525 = 71.9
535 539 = 72.2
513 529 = 71.6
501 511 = 71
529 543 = 70.6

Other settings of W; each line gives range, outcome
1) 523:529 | 72.9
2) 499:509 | 75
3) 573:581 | 62.7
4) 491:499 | 74.2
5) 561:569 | 47.9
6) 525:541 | 74.5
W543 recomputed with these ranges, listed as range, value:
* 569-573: 51.5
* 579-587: 68.7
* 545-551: 68.3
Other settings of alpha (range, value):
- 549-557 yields 60.3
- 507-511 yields 72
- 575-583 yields 60.9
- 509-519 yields 72.7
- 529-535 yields 73.4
